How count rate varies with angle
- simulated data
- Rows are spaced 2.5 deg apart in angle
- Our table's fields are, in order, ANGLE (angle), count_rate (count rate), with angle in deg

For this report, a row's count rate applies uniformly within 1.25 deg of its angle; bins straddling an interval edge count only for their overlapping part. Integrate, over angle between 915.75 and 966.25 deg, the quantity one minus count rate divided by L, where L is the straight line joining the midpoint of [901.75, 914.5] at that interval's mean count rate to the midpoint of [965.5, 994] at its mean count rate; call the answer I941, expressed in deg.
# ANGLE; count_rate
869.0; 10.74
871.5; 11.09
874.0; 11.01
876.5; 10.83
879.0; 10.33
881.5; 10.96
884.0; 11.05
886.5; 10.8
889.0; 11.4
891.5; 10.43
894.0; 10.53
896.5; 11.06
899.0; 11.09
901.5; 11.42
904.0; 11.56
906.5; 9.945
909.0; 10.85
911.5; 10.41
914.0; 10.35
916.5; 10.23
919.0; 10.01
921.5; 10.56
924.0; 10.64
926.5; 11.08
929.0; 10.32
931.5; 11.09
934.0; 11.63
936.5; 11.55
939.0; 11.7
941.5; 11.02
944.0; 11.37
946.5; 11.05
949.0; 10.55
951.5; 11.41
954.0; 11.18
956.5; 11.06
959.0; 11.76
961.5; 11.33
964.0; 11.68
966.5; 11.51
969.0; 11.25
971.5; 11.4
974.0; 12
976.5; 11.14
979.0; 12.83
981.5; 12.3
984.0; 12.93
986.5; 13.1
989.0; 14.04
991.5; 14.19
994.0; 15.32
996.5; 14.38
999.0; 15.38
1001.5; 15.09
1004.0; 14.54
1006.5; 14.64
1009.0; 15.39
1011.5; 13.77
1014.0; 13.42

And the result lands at 2.1 deg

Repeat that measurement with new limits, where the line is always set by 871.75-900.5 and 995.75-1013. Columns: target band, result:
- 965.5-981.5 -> 2.32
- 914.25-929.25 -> 1.95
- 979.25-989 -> 0.78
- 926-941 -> 1.45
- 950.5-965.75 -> 2.10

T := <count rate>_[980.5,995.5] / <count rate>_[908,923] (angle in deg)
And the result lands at 1.32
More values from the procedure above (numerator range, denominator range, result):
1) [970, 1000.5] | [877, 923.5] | 1.24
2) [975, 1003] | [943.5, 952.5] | 1.24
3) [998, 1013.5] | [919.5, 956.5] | 1.33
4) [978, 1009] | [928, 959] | 1.26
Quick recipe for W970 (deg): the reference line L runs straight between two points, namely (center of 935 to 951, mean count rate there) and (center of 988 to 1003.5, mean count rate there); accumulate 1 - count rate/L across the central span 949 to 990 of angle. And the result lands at 3.5 deg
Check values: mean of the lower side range 11.2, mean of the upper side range 14.7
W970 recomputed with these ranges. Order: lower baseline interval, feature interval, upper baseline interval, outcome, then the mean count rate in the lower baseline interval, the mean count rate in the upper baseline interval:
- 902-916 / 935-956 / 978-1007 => 1.6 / 10.6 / 14.1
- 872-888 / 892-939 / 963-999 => 3.0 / 10.9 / 12.8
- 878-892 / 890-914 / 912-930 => -0.3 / 10.9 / 10.5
